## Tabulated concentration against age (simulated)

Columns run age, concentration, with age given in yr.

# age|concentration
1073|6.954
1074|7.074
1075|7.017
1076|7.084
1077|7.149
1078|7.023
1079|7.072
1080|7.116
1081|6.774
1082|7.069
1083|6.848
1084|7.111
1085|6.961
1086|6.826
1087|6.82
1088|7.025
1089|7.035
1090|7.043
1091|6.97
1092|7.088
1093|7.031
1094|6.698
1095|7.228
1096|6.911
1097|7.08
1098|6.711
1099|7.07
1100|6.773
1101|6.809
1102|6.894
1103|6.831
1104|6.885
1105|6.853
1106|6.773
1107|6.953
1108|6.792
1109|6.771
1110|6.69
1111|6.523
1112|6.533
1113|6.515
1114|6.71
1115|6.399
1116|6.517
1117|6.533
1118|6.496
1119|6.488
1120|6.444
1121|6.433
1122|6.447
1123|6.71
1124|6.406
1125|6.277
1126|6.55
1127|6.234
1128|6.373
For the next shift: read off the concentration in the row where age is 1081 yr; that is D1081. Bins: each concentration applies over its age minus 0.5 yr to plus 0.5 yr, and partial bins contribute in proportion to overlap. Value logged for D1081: 6.774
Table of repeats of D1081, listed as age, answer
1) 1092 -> 7.088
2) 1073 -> 6.954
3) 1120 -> 6.444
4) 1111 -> 6.523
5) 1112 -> 6.533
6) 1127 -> 6.234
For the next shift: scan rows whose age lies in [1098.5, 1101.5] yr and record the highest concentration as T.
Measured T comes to 7.07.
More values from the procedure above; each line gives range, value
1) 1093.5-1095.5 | 7.228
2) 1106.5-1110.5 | 6.953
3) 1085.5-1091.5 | 7.043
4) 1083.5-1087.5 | 7.111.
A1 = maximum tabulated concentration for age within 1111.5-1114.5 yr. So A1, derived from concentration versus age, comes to 6.71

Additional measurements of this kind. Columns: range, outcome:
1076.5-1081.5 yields 7.149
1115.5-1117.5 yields 6.533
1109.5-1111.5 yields 6.69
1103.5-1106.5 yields 6.885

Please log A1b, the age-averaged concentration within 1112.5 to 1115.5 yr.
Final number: 6.54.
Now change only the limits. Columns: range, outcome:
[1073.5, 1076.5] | 7.06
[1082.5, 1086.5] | 6.94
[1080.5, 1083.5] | 6.9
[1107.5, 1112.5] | 6.66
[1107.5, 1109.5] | 6.78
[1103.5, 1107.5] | 6.87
